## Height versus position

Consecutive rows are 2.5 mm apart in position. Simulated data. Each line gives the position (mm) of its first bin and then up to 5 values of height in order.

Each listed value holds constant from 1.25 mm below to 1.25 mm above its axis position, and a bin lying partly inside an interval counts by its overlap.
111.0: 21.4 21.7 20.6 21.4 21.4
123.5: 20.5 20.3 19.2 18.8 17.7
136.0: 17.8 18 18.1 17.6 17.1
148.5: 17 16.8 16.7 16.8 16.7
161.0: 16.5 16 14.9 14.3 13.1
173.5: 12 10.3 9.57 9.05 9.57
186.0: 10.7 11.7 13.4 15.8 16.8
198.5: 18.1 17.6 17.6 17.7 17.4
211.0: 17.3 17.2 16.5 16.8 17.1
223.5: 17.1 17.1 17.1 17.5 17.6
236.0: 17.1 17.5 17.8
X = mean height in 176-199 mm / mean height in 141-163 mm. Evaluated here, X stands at 0.73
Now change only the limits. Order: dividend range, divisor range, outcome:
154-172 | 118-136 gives 0.79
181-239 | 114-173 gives 0.91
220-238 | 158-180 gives 1.27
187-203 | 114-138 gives 0.79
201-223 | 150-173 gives 1.10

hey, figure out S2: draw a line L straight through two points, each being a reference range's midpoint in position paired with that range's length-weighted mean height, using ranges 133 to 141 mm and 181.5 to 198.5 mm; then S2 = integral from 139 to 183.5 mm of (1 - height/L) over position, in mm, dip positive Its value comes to 3.1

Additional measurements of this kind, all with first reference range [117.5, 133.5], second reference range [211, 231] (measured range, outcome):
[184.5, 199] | 3.06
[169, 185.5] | 6.86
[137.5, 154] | 1.76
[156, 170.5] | 2.48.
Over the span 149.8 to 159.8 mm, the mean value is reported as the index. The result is 16.7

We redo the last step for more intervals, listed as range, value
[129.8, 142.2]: 18.1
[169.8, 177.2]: 11.8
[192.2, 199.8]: 16.9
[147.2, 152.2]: 16.9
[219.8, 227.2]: 17.1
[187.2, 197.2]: 14.4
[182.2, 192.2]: 11.3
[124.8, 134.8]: 19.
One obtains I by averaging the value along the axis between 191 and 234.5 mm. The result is 17.1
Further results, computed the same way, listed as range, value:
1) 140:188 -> 14.3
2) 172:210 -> 13.8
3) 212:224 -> 16.9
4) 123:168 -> 17.5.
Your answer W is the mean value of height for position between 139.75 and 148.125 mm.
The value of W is 17.5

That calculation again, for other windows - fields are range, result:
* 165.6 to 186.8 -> 11.4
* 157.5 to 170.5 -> 15.5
